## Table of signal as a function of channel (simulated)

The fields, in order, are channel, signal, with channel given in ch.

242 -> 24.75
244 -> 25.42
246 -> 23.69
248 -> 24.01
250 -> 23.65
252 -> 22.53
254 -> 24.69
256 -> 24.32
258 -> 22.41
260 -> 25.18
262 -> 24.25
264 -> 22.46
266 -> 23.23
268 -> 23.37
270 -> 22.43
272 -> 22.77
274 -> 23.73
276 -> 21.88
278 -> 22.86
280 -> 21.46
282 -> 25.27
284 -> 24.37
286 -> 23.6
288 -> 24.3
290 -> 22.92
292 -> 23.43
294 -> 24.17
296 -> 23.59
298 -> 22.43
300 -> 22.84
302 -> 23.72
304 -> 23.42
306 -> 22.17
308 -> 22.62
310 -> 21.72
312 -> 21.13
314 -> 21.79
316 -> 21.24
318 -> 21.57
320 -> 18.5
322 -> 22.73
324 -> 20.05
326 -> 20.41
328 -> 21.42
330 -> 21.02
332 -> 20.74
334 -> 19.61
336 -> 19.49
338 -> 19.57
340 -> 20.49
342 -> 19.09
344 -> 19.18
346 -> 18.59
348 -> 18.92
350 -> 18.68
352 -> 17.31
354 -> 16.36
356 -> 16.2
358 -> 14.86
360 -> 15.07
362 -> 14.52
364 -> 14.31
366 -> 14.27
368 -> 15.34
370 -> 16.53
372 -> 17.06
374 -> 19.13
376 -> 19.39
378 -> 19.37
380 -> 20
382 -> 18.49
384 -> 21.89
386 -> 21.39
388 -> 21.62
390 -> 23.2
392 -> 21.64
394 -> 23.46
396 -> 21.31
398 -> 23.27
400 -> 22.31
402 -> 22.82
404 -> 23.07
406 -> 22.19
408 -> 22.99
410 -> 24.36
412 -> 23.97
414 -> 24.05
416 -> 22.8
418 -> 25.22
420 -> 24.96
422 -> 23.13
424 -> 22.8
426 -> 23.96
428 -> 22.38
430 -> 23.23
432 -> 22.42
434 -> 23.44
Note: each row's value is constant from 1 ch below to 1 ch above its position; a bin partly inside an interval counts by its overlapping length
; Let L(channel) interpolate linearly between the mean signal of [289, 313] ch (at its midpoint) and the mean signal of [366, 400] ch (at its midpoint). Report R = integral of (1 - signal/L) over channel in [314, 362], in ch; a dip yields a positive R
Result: 5.54 ch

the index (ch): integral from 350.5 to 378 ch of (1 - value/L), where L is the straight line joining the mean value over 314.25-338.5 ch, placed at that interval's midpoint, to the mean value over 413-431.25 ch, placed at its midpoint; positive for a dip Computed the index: 6.87 ch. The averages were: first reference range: 20.6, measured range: 16.3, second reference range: 23.6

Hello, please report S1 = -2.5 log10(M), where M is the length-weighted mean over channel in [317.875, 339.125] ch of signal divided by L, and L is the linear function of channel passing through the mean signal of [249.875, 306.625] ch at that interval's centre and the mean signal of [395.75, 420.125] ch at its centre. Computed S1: 0.15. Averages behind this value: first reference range 23.4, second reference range 23.3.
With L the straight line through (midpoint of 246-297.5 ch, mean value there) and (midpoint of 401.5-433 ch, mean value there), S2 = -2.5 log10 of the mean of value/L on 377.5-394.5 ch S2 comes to 0.107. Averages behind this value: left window 23.5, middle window 21.2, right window 23.4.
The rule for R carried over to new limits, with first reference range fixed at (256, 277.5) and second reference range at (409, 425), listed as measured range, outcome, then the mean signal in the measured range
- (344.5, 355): 2.5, 18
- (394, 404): 0.5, 22.6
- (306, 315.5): 0.6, 21.8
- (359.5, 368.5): 3.4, 14.6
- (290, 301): 0.0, 23.3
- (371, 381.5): 2.1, 19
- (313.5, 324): 1.1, 21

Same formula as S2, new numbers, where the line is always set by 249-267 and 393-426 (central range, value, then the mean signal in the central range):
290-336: 0.08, 21.8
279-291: 0.00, 23.7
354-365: 0.48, 15.1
